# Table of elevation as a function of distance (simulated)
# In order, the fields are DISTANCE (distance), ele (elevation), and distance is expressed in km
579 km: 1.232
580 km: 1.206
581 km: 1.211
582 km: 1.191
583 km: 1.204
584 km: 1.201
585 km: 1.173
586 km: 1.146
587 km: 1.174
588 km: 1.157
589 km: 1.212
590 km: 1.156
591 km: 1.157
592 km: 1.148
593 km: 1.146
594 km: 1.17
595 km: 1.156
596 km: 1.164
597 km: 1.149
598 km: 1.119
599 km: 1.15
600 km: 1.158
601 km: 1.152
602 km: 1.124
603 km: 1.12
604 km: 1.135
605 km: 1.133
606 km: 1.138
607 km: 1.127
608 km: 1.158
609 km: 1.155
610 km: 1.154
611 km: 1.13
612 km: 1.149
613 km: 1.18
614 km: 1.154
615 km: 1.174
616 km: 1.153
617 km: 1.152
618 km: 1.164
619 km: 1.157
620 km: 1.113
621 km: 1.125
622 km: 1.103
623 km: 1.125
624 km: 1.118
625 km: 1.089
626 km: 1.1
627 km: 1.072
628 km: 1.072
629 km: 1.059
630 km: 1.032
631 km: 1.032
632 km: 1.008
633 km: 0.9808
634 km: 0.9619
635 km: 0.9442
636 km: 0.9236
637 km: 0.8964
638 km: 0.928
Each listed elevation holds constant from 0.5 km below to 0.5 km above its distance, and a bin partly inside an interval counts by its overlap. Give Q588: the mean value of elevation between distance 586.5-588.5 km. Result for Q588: 1.17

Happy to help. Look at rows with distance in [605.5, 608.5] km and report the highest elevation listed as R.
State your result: 1.158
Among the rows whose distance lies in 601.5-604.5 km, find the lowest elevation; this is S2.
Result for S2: 1.12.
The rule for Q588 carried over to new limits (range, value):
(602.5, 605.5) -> 1.13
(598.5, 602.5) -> 1.15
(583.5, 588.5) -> 1.17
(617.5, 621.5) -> 1.14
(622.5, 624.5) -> 1.12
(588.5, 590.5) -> 1.18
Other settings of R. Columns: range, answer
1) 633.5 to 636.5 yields 0.9619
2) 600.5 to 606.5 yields 1.152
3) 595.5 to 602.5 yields 1.164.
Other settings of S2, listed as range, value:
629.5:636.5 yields 0.9236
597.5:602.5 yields 1.119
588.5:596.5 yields 1.146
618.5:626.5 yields 1.089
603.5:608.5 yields 1.127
